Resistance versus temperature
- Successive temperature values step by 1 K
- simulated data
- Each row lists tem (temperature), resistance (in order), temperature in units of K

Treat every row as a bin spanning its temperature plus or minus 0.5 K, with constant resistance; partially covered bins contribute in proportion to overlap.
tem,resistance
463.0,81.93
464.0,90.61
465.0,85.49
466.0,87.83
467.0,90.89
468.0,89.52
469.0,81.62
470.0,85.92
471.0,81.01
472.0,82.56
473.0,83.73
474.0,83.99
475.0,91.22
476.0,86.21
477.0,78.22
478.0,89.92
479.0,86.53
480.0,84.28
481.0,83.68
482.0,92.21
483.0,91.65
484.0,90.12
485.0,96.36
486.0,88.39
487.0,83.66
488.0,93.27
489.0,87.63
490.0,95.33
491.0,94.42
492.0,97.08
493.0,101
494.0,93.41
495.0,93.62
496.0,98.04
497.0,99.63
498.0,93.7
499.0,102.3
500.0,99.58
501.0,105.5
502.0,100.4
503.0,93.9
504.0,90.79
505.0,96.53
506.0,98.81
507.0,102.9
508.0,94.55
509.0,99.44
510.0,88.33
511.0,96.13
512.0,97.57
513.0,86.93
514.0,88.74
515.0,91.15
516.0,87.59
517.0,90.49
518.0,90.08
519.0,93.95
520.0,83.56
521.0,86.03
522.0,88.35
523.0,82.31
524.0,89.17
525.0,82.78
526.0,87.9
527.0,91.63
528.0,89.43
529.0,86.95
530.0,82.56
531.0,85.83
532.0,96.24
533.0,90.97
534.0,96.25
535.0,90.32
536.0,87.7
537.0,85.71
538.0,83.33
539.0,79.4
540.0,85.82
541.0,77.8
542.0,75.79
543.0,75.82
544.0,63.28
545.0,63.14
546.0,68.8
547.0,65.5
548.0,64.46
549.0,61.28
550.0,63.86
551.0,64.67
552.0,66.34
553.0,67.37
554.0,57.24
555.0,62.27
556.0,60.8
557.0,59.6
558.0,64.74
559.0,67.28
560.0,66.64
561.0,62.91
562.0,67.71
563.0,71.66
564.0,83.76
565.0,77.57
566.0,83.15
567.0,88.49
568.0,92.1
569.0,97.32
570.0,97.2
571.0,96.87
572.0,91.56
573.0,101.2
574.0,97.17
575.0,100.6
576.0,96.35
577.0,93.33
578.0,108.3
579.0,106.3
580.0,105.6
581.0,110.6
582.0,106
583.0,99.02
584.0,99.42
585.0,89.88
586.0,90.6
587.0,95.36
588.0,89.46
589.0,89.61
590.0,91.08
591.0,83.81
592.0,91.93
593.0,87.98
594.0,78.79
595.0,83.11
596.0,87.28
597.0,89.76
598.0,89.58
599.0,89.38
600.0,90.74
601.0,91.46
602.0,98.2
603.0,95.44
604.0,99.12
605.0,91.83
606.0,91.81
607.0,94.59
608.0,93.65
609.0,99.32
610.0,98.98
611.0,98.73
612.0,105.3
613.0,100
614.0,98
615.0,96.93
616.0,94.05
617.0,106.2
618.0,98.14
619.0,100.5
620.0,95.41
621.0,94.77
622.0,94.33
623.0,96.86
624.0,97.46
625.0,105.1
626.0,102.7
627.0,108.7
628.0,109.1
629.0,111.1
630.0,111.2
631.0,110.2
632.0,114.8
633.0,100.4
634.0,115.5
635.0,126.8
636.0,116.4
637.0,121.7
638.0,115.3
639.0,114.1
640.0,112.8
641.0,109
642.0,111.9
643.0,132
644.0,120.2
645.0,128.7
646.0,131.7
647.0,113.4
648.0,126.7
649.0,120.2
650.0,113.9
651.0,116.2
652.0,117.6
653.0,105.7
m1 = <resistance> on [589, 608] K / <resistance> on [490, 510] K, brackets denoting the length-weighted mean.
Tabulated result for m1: 0.9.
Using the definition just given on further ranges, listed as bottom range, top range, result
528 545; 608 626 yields 1.18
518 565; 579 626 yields 1.24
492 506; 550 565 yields 0.68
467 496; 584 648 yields 1.14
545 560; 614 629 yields 1.57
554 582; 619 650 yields 1.31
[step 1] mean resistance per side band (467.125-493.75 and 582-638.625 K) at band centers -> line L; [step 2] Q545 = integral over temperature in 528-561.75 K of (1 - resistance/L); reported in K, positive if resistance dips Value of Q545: 7.1 K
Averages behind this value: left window 88.5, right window 98.6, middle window 73.8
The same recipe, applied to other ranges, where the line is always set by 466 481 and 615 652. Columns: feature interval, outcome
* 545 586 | 7.5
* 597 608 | 1.3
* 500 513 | -0.9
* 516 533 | 1.0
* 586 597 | 1.7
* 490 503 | -1.3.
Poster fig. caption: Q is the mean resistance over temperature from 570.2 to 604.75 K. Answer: 94.6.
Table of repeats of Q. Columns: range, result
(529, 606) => 84.4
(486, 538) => 92.2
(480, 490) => 89.7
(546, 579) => 78.4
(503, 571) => 81.8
